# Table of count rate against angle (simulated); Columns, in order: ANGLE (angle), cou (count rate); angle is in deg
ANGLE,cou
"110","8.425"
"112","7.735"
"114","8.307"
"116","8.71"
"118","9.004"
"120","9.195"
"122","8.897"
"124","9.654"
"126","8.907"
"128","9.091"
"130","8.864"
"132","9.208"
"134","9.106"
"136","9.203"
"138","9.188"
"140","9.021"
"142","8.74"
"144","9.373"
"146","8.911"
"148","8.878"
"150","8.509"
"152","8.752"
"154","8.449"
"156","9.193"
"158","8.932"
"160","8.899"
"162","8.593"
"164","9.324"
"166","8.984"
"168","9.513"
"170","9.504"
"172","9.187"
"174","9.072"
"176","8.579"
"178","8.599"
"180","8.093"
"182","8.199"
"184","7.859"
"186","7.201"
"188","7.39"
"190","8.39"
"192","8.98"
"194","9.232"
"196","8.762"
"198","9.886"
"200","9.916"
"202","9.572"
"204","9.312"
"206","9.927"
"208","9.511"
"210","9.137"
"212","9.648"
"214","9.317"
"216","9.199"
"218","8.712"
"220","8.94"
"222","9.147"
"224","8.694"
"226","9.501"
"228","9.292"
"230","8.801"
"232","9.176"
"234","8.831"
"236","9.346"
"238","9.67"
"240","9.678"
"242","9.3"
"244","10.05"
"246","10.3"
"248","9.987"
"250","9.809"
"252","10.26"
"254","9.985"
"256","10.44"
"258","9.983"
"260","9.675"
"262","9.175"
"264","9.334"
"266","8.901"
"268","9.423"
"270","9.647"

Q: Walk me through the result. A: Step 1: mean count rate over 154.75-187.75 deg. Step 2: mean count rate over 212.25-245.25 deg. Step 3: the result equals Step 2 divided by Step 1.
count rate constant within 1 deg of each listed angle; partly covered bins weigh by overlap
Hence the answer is 1.1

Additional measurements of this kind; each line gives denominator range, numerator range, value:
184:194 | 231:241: 1.15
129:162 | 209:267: 1.06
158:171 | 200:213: 1.05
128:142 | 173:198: 0.93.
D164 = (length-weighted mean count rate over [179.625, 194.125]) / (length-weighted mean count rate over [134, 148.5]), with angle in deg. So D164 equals 0.9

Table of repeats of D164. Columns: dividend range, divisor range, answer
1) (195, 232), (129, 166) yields 1.04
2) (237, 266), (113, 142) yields 1.09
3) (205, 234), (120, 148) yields 1.01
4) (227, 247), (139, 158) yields 1.06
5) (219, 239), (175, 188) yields 1.14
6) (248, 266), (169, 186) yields 1.14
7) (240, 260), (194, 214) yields 1.05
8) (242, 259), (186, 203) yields 1.13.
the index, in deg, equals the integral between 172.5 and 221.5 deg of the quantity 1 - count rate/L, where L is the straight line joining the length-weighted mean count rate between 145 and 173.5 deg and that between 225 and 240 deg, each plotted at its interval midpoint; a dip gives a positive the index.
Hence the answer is 1.21 deg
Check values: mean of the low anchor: 8.98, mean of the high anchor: 9.26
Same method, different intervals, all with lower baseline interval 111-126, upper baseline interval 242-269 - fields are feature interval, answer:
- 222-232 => 0.50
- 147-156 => 0.32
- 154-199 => 2.29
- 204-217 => 0.01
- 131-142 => -0.23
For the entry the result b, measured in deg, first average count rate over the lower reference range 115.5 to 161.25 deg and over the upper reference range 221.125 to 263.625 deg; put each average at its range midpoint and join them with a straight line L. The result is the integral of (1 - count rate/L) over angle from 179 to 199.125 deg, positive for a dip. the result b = 1.9 deg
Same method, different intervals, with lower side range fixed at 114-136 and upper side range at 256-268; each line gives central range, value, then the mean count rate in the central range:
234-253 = -0.7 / 9.77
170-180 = 0.4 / 8.85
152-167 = 0.4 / 8.9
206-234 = 0.5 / 9.18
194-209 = -0.4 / 9.53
